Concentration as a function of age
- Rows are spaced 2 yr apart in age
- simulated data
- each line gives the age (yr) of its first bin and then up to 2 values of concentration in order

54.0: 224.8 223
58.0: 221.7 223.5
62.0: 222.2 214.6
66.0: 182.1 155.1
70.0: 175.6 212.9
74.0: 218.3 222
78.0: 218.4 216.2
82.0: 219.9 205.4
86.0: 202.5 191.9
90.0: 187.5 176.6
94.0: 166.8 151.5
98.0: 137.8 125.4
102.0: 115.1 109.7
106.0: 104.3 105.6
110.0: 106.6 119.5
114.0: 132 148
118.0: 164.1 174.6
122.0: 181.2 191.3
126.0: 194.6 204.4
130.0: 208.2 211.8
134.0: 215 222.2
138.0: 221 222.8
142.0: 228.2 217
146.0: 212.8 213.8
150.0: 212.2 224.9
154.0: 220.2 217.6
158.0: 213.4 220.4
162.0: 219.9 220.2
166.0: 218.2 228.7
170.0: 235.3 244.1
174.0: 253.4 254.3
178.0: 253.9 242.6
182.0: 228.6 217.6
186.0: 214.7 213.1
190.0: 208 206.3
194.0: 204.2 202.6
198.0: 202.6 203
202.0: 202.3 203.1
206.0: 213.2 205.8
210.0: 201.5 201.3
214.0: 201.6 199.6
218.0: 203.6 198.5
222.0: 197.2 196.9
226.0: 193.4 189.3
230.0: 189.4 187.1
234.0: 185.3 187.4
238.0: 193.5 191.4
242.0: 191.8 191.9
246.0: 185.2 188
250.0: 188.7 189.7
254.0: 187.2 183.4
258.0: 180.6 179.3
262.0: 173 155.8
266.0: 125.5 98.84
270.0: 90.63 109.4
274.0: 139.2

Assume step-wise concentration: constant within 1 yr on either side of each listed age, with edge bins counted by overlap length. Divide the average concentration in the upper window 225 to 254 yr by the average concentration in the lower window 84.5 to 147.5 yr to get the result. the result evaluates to 1.09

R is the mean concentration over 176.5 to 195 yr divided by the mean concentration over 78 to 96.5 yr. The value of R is 1.15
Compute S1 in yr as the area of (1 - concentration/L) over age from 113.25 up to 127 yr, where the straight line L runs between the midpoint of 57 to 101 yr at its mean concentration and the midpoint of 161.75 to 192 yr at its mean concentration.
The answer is 2.5 yr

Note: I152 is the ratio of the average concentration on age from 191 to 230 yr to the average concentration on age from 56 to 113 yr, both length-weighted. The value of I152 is 1.1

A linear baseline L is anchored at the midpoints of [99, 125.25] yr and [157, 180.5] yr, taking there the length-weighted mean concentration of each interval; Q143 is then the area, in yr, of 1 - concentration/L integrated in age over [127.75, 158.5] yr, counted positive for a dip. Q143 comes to -4.6 yr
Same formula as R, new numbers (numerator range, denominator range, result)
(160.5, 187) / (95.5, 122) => 1.77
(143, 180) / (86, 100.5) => 1.36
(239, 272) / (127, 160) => 0.77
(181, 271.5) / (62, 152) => 1.04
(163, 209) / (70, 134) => 1.28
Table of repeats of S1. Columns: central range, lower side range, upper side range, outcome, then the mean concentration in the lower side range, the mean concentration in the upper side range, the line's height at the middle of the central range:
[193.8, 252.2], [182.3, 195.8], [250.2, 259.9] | 0.4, 211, 185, 198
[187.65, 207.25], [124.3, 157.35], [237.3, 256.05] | -0.4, 215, 189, 201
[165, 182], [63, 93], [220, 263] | -4.2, 200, 188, 193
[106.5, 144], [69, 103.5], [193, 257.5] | 1.3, 184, 195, 187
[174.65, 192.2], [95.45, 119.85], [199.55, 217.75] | -4.2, 128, 204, 185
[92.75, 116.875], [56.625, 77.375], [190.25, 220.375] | 9.1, 205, 203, 205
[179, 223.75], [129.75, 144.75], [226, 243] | -1.8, 219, 190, 200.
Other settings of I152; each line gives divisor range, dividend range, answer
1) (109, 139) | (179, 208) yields 1.18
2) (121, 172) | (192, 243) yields 0.92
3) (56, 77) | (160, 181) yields 1.15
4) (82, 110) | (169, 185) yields 1.58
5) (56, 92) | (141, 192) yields 1.10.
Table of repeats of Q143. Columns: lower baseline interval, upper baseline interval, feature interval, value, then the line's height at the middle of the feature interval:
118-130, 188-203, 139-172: -4.26 yr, 196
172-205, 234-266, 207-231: 0.40 yr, 202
